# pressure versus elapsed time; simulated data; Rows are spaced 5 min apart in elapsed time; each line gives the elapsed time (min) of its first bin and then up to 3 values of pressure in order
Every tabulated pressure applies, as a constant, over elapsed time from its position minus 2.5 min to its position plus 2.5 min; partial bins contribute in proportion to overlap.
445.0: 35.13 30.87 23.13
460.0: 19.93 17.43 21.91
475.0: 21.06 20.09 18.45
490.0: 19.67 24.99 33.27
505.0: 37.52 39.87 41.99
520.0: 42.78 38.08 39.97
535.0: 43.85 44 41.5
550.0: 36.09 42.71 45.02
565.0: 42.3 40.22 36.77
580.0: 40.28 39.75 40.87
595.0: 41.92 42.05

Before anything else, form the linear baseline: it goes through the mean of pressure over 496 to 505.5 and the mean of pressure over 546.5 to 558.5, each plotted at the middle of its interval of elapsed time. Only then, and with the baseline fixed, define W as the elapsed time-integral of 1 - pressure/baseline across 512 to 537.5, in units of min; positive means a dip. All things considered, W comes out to -3.4 min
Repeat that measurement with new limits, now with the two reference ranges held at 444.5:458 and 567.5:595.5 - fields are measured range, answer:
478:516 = 4.2 min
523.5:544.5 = -3.5 min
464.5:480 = 5.1 min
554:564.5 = -1.6 min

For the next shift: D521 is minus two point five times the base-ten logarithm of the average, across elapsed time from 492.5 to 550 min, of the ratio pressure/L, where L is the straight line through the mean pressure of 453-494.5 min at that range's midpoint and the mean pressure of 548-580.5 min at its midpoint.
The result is -0.246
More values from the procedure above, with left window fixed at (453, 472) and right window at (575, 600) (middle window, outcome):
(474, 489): 0.189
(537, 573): -0.184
